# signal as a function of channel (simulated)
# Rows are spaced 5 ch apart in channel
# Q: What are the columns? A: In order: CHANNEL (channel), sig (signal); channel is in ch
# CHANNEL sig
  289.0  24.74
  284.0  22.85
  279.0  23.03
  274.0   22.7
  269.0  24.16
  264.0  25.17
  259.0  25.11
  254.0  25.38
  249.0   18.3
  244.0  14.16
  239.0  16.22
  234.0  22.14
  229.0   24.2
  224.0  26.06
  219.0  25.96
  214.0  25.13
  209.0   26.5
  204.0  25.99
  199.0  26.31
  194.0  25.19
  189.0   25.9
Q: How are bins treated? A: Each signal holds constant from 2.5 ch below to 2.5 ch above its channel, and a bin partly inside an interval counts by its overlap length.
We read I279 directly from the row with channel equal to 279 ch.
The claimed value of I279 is 23.03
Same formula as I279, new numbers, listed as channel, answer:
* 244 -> 14.16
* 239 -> 16.22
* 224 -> 26.06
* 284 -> 22.85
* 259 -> 25.11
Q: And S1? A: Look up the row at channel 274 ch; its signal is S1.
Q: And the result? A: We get 22.7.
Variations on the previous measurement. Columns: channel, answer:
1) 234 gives 22.14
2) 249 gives 18.3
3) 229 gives 24.2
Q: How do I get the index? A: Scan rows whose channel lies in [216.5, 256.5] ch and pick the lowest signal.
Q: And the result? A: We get 14.16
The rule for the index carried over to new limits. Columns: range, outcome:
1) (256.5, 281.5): 22.7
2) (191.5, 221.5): 25.13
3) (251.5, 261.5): 25.11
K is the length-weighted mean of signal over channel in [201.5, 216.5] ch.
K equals 25.9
